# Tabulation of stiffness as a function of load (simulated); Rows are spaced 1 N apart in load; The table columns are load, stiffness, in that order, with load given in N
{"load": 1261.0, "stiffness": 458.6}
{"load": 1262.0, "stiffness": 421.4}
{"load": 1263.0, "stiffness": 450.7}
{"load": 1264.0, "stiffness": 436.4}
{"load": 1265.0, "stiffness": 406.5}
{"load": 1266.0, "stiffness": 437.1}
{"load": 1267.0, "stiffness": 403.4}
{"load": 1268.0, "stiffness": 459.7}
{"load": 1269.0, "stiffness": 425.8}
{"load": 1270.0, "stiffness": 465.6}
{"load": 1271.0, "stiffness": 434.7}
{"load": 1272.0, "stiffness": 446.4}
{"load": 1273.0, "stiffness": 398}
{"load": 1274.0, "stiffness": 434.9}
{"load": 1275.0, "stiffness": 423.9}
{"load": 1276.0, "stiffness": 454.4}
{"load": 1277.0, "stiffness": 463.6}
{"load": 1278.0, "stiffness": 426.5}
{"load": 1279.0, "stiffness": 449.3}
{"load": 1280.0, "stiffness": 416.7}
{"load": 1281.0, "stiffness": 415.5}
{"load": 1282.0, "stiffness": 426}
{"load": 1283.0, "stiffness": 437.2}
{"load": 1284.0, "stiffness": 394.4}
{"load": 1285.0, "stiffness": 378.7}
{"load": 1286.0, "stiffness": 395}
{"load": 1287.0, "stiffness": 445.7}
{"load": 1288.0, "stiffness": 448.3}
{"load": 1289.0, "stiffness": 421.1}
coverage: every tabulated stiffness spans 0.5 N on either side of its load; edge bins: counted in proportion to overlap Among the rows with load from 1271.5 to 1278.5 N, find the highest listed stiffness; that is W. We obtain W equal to 463.6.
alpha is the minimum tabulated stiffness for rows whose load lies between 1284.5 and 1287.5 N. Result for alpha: 378.7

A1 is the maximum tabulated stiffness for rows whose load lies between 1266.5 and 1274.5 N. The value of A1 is 465.6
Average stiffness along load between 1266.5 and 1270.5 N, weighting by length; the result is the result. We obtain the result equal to 439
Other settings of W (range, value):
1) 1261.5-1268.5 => 459.7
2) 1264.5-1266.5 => 437.1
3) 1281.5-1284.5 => 437.2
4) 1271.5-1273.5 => 446.4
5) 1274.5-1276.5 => 454.4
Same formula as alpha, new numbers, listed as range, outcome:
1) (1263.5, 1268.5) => 403.4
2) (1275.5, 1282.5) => 415.5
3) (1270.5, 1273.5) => 398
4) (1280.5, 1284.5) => 394.4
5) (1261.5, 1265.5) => 406.5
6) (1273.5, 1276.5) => 423.9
